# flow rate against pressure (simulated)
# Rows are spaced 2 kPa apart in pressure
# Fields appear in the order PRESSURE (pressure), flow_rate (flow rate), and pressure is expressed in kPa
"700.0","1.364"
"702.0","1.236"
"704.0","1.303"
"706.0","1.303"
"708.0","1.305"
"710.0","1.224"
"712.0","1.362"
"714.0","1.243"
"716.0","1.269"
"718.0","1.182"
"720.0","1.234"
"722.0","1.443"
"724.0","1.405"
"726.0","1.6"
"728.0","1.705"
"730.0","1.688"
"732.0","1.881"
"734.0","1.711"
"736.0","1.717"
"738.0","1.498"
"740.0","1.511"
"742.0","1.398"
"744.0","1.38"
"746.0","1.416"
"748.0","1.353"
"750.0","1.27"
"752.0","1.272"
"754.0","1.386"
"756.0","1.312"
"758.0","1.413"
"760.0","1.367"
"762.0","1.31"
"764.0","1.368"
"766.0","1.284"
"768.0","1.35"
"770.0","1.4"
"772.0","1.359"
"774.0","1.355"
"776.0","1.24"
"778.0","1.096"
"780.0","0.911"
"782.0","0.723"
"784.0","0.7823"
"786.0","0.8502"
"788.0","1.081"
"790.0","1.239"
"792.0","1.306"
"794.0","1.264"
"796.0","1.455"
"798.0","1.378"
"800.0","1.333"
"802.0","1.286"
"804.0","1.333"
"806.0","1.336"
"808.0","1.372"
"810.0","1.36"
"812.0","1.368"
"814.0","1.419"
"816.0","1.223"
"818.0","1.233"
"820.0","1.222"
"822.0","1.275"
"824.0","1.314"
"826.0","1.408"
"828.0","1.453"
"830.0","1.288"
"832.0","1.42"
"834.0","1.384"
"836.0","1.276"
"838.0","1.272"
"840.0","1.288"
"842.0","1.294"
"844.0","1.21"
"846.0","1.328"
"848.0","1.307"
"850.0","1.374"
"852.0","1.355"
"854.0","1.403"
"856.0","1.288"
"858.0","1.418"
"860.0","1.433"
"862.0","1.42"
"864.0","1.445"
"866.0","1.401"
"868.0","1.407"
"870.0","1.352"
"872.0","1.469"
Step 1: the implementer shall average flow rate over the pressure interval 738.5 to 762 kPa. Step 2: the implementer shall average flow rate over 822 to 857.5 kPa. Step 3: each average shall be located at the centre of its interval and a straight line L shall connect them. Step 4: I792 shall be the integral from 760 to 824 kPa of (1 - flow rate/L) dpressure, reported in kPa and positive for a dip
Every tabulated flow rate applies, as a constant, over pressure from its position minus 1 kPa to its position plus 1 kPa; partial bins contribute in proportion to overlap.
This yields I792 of 5.1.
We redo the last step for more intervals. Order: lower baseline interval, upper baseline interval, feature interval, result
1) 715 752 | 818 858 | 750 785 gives 4.8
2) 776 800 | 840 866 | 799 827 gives -2.6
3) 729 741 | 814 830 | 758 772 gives 1.7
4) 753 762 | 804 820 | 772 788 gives 3.9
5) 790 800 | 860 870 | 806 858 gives 1.9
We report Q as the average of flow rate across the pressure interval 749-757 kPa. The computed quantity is 1.31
